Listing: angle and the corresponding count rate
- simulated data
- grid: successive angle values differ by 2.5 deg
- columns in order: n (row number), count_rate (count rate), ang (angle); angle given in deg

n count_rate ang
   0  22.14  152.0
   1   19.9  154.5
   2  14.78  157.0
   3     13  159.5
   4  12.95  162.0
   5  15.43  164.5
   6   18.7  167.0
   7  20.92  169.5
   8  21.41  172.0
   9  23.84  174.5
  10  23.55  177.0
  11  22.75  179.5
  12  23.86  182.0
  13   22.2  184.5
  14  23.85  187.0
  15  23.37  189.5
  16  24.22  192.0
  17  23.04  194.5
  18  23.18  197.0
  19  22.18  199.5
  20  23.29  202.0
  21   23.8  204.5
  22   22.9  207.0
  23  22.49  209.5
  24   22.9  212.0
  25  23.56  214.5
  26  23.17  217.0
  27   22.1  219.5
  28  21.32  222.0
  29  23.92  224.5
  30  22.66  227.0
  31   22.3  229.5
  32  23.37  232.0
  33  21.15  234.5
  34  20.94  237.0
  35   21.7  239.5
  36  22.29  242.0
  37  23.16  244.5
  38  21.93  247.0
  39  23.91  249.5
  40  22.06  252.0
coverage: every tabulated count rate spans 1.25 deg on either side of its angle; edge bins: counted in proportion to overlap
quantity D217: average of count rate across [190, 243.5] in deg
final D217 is 22.7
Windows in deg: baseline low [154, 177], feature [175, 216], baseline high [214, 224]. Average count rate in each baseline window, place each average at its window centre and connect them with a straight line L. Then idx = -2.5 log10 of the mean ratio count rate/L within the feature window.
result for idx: -0.13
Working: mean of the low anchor 18.1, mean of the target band 23.2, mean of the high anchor 22.6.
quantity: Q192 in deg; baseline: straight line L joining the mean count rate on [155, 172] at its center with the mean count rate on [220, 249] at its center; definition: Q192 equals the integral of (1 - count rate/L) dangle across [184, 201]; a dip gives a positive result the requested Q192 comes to -3.9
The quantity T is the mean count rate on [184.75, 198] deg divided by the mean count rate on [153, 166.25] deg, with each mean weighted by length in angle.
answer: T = 1.51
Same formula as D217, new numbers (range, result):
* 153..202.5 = 20.8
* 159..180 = 19.3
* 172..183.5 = 23.2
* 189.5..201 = 23.2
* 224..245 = 22.3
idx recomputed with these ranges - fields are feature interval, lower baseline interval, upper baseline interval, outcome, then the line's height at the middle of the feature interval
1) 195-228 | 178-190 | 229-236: -0.011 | 22.6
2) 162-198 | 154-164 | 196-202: -0.152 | 19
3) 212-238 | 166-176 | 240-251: -0.007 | 22.3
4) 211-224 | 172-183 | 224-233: 0.017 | 23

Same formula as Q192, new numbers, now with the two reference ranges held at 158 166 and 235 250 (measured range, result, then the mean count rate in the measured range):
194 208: -4.00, 23.1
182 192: -4.14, 23.4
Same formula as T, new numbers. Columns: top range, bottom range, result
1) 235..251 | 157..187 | 1.12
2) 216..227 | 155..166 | 1.56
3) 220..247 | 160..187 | 1.09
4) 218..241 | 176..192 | 0.95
